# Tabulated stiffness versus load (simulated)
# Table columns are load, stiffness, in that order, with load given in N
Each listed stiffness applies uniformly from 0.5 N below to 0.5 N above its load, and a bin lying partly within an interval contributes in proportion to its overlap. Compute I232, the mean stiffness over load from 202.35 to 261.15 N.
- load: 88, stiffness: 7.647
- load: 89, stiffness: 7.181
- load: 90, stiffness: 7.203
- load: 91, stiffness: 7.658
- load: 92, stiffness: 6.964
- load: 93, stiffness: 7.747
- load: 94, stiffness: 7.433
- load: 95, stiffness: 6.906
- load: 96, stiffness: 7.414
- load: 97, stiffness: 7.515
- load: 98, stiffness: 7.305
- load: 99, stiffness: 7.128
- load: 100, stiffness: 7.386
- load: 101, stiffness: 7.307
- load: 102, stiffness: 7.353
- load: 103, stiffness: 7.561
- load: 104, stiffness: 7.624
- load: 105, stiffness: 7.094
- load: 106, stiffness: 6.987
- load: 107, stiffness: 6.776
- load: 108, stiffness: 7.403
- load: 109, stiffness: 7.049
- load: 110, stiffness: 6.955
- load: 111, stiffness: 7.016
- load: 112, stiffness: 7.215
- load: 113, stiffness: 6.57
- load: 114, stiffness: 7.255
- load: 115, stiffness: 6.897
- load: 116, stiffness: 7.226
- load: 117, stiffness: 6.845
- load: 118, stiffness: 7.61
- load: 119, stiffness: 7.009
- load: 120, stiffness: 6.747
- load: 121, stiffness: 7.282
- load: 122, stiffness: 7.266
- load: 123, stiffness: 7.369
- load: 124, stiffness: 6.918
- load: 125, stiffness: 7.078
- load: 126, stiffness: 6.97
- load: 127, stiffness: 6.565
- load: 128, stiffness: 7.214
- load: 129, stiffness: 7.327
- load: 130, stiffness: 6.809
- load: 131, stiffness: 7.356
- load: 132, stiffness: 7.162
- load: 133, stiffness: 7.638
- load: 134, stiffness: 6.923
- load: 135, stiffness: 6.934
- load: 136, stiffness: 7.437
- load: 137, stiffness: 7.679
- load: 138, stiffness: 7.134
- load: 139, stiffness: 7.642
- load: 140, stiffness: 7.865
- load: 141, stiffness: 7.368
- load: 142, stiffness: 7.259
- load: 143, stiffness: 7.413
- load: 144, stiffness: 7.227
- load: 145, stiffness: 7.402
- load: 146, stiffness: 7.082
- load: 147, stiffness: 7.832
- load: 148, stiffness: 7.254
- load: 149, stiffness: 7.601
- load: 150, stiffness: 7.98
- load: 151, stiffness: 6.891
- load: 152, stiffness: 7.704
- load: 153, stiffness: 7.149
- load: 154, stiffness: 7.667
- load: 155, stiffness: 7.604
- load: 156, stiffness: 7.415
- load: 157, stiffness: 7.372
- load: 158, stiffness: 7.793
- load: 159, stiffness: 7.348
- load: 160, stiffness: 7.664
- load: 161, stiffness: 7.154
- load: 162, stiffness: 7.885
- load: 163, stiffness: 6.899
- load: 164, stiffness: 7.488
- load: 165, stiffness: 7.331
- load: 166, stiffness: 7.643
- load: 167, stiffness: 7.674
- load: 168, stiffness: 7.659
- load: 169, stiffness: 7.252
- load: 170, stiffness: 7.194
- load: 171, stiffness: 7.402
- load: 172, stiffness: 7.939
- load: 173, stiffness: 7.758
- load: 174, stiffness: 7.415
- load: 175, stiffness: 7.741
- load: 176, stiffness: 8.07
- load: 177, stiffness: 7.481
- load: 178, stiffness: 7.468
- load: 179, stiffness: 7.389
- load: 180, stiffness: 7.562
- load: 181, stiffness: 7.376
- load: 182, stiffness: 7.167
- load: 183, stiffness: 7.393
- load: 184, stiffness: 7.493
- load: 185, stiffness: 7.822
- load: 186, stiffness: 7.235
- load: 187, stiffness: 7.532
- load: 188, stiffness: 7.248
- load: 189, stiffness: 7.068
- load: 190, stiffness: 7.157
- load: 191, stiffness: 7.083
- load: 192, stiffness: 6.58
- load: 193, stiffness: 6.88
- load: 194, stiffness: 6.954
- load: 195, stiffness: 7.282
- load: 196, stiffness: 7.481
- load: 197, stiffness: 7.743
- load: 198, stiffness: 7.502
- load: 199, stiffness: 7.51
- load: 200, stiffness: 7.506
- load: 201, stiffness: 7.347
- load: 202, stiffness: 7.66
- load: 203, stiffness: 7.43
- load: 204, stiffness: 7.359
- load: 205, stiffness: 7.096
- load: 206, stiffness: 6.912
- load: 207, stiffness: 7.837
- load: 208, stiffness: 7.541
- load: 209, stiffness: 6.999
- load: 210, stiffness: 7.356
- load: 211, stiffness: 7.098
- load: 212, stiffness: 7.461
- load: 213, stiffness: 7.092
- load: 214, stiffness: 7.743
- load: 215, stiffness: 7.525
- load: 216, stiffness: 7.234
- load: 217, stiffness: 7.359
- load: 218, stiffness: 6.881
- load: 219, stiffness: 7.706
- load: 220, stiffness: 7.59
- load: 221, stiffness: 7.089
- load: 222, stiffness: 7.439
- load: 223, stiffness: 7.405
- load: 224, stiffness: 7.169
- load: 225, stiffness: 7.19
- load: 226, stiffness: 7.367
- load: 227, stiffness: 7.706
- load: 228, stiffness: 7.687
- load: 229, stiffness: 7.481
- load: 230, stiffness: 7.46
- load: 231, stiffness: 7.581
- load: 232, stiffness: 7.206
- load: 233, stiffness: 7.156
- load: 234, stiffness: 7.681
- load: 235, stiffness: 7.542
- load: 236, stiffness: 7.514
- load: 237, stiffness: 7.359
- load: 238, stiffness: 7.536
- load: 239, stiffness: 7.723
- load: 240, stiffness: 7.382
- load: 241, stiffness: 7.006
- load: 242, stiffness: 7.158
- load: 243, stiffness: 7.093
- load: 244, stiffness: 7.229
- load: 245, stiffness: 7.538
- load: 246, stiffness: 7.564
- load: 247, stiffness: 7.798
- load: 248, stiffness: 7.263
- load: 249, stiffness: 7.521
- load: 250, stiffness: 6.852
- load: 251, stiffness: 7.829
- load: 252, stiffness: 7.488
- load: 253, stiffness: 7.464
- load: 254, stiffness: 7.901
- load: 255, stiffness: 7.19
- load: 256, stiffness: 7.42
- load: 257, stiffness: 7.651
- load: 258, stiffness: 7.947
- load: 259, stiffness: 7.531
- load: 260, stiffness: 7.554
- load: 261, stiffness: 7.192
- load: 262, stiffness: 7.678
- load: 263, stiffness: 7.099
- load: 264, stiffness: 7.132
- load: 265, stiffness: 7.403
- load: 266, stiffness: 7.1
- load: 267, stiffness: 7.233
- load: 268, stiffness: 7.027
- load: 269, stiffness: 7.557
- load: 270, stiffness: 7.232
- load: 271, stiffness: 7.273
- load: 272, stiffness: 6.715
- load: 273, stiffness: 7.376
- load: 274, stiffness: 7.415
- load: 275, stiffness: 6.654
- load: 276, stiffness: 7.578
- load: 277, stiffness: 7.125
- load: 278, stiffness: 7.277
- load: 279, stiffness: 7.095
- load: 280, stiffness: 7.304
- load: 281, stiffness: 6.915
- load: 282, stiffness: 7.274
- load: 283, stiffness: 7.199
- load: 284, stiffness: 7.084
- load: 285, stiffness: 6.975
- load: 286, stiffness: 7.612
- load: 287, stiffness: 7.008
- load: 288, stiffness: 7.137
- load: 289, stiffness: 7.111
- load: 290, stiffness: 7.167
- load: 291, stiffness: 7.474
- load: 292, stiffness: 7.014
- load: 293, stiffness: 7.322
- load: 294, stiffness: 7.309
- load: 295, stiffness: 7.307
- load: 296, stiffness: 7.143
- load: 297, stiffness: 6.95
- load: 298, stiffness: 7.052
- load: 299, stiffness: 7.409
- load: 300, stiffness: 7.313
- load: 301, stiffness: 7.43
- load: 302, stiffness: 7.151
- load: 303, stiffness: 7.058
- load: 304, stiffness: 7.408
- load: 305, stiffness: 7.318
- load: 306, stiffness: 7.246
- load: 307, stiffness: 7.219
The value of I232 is 7.41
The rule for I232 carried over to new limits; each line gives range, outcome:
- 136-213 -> 7.42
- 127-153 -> 7.35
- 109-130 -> 7.06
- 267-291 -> 7.19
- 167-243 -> 7.39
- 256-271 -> 7.38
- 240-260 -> 7.45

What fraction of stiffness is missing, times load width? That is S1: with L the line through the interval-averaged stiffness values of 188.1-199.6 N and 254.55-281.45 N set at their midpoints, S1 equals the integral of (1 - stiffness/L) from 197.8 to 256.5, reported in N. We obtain -1.3 N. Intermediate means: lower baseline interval 7.21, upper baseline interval 7.29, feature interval 7.4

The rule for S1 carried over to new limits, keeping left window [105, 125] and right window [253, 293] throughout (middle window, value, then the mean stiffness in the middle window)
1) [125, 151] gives -0.8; 7.31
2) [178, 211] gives -0.7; 7.33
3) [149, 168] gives -1.0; 7.49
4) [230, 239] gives -0.3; 7.46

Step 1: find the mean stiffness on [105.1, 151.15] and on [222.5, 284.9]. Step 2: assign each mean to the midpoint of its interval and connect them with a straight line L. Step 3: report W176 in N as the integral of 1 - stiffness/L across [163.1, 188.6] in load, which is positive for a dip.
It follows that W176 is -0.8 N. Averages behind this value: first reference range 7.21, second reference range 7.35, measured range 7.5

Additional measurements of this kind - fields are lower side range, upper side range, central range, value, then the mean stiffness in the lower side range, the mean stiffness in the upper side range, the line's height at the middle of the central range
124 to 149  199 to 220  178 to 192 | 0.0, 7.27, 7.37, 7.34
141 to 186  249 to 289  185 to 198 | 0.4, 7.48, 7.3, 7.43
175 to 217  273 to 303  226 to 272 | -0.9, 7.36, 7.2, 7.27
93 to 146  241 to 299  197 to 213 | -0.3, 7.21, 7.29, 7.26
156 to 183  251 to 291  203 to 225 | 0.2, 7.5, 7.29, 7.41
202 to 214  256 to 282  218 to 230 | -0.2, 7.32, 7.28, 7.31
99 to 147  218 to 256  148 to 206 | -0.9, 7.2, 7.42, 7.31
